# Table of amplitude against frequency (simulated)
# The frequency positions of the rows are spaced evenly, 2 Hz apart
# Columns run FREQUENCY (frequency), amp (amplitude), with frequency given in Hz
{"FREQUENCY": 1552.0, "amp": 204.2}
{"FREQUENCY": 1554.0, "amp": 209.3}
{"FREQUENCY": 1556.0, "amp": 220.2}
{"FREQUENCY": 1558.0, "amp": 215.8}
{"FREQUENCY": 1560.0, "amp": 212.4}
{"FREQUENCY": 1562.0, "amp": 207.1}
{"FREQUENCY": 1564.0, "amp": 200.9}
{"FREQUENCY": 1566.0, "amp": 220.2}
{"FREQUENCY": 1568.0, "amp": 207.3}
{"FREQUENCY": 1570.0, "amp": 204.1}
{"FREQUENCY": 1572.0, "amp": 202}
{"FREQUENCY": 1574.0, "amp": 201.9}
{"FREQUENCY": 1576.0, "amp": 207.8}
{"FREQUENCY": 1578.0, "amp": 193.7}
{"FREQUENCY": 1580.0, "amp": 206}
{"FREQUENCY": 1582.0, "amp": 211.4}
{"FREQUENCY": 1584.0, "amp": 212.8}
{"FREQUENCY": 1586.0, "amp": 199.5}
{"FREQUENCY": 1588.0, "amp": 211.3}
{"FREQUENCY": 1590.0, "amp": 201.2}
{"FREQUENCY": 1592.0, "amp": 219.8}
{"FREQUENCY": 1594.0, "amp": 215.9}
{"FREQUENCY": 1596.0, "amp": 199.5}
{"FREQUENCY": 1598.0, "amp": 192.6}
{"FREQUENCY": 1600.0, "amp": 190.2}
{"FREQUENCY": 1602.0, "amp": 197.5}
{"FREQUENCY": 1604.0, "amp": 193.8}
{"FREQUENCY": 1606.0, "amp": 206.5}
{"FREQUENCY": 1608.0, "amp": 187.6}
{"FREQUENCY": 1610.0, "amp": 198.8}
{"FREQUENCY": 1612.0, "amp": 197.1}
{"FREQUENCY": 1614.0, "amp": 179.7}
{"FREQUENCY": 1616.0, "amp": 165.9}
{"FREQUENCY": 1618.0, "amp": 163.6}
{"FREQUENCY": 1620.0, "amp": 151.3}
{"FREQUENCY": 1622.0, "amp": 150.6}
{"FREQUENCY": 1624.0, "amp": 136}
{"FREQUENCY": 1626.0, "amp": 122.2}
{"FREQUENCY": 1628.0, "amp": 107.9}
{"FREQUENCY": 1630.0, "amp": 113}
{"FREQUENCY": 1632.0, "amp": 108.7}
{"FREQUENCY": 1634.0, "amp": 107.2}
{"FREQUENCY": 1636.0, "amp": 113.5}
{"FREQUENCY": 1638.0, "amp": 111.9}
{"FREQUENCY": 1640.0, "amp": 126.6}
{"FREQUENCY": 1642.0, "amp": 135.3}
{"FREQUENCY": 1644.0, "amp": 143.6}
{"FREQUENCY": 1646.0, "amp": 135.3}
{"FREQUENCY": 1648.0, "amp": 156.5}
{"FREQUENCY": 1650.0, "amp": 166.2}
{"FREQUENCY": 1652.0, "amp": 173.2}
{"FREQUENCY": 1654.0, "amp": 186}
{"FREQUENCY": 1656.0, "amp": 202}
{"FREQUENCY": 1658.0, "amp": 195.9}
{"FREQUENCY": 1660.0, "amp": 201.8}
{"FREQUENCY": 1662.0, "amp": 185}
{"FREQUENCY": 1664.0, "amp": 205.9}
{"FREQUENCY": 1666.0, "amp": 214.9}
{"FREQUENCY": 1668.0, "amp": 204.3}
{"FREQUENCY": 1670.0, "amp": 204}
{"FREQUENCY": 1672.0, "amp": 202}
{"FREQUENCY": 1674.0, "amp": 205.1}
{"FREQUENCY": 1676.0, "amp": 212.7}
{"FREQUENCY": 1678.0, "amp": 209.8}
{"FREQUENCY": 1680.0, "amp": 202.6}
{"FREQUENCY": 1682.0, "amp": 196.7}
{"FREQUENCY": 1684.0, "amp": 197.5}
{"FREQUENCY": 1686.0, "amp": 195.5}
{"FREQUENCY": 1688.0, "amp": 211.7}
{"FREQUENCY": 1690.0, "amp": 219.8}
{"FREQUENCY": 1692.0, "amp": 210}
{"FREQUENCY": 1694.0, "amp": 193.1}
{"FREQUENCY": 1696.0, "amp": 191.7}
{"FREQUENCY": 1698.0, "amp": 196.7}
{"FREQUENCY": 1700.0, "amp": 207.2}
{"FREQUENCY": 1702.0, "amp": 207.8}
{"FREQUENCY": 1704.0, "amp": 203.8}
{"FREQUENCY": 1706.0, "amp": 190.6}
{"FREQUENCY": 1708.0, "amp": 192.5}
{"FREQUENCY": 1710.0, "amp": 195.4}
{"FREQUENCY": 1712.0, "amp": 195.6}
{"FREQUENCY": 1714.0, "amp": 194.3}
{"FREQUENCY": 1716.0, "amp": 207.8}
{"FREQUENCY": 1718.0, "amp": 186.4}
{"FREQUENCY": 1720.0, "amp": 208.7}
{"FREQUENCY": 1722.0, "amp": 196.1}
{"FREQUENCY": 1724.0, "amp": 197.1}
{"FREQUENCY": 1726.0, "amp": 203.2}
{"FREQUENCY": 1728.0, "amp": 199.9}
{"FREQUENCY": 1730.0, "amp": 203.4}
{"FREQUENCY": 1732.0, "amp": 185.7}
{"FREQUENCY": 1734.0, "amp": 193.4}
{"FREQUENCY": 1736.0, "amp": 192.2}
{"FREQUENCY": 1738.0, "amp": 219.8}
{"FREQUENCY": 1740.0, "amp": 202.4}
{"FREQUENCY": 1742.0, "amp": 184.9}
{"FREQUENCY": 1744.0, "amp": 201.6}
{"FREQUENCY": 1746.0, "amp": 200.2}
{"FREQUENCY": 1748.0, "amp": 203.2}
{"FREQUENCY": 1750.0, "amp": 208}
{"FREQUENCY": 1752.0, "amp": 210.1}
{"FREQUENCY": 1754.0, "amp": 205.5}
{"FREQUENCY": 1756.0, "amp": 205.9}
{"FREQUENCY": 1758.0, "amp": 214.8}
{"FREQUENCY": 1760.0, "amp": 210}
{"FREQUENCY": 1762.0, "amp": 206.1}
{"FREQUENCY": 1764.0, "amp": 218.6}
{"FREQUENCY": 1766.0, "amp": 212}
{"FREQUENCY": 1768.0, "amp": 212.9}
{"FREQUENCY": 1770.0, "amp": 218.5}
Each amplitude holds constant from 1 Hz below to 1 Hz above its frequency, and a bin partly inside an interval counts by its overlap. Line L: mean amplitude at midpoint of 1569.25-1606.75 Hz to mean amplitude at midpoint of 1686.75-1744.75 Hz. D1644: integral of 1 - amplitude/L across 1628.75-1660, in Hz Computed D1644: 8.6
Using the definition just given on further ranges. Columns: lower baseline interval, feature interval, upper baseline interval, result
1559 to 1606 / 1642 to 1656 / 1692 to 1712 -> 2.8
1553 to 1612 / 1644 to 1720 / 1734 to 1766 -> 3.5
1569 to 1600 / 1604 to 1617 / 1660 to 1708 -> 0.9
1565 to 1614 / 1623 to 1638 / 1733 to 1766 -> 6.5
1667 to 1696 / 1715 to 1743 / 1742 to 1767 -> 1.0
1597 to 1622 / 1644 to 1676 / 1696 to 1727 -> 0.5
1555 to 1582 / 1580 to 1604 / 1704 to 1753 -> 0.3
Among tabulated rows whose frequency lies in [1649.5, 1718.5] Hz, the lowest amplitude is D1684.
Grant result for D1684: 166.2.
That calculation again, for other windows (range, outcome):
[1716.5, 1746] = 184.9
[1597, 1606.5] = 190.2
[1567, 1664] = 107.2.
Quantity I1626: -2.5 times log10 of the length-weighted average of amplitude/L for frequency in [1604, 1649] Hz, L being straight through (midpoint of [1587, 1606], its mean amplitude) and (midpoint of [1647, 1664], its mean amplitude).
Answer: 0.30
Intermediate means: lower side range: 203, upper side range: 185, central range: 147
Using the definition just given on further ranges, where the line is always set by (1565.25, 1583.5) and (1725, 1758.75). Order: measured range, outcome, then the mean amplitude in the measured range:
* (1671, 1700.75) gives 0.00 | 203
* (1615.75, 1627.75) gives 0.38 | 145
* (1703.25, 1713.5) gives 0.04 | 195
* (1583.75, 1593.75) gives -0.02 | 209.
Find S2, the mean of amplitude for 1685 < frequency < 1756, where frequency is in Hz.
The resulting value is 201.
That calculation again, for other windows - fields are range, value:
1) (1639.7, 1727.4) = 193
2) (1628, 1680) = 168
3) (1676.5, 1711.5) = 201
